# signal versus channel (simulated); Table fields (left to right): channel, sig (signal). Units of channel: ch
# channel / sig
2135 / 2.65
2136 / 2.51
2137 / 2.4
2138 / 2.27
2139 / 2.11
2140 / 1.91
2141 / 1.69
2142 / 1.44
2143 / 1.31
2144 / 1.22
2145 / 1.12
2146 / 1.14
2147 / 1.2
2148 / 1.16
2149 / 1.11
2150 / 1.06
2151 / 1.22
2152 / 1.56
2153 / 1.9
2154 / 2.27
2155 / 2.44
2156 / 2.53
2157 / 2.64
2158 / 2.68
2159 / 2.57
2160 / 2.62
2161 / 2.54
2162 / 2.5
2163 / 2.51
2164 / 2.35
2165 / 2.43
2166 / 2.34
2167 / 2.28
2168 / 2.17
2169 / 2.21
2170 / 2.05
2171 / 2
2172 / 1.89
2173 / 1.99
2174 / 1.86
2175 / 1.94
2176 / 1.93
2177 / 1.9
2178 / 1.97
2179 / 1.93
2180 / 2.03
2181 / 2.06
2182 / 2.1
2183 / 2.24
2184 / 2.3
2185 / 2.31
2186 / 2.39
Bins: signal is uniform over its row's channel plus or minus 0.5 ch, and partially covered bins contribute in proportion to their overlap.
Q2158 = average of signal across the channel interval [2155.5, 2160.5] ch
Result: 2.61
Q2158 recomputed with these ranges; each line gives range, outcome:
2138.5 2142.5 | 1.79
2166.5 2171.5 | 2.14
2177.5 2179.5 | 1.95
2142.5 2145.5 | 1.22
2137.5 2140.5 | 2.1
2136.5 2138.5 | 2.33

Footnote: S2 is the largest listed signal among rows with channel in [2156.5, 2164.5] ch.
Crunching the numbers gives 2.68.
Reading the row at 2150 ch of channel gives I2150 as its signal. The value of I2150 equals 1.06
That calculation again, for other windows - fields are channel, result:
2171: 2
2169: 2.21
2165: 2.43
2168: 2.17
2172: 1.89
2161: 2.54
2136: 2.51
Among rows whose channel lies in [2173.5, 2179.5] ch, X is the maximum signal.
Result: 1.97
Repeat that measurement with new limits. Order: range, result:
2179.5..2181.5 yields 2.06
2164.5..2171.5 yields 2.43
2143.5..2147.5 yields 1.22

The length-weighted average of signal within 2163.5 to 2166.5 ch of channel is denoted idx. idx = 2.37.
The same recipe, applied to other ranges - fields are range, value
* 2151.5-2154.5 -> 1.91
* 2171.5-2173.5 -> 1.94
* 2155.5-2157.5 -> 2.58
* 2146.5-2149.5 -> 1.16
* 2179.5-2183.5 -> 2.11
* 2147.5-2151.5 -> 1.14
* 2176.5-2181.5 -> 1.98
